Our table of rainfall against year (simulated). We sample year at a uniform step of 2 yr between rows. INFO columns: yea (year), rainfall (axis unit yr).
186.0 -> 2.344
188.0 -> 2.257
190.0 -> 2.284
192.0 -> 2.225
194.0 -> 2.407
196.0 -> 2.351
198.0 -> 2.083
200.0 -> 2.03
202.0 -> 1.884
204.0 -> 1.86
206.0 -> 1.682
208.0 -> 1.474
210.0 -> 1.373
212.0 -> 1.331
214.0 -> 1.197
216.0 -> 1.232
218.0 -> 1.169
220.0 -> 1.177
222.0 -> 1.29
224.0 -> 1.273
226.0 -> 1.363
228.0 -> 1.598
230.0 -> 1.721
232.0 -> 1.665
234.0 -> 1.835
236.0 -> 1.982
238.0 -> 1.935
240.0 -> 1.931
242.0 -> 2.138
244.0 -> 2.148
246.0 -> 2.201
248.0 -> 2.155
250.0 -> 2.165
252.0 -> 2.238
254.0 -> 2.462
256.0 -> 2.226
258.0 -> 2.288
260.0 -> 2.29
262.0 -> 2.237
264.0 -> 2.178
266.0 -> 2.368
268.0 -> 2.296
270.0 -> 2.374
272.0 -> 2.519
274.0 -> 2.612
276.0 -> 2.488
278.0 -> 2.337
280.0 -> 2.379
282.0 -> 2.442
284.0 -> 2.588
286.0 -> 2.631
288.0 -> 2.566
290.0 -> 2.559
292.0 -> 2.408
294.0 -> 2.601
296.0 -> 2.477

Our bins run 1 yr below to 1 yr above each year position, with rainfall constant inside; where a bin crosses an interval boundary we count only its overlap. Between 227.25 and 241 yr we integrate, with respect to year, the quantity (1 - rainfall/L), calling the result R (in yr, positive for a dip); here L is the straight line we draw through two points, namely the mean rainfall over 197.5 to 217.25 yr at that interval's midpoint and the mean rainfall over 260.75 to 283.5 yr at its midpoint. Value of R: 0.8 yr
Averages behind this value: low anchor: 1.6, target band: 1.81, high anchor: 2.39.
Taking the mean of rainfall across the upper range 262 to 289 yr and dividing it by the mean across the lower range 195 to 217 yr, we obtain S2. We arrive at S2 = 1.4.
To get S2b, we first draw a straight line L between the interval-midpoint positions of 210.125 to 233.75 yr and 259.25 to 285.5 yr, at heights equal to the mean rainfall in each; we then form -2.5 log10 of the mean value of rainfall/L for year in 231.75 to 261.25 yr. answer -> -0.14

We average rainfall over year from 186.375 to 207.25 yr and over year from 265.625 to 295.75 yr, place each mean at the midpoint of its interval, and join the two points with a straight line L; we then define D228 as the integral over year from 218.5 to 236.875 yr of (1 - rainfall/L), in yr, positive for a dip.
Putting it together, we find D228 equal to 5.9 yr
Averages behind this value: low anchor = 2.11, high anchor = 2.48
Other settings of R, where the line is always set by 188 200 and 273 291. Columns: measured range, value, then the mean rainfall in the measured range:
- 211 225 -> 6.53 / 1.24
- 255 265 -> 0.83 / 2.24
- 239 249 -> 1.18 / 2.11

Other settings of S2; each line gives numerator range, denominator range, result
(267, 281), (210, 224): 1.95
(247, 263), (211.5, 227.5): 1.79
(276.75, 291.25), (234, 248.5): 1.22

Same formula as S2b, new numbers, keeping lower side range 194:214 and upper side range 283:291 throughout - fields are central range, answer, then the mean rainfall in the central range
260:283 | 0.03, 2.38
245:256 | 0.00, 2.24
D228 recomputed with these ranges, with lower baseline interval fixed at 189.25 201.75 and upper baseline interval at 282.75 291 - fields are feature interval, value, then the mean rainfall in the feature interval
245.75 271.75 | 2.01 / 2.28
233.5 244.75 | 1.83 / 2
